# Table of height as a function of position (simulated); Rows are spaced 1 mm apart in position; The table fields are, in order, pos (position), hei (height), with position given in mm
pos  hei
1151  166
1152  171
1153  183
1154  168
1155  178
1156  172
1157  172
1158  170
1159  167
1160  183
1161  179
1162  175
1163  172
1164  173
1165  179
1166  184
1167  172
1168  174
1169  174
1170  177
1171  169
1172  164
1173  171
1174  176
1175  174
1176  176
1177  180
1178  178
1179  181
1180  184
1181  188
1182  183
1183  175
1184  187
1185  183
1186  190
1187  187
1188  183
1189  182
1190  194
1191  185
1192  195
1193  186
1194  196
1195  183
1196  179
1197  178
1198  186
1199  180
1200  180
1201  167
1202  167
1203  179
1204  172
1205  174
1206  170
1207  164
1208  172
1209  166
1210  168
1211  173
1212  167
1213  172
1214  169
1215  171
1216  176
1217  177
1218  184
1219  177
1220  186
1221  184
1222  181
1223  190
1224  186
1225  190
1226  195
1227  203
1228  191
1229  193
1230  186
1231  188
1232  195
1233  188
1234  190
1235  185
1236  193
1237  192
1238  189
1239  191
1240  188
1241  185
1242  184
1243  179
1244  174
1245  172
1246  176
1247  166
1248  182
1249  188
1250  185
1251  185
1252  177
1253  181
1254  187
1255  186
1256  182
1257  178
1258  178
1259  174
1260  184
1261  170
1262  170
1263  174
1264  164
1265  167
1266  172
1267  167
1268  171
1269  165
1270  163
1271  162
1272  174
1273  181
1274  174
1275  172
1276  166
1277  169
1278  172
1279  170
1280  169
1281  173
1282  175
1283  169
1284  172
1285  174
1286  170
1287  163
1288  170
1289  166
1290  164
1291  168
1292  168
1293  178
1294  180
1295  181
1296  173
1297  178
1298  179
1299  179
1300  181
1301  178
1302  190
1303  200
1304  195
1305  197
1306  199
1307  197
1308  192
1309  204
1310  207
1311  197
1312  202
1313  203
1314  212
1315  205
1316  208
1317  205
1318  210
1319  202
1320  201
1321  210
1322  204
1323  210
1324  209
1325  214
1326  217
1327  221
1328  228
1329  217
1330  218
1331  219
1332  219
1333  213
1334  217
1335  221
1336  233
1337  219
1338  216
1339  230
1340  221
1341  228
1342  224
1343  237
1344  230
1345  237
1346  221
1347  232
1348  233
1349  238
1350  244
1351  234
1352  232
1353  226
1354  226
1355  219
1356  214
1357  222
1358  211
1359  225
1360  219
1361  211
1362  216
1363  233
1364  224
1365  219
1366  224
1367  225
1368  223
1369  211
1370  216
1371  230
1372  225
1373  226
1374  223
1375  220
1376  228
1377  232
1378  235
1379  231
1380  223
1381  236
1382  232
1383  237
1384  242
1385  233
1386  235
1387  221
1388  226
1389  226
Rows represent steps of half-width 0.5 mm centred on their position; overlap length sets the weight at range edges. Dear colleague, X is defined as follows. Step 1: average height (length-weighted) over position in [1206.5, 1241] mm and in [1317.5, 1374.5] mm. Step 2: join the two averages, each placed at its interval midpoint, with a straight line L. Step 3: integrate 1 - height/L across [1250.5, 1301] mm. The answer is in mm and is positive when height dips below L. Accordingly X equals 6.6 mm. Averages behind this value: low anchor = 183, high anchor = 222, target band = 173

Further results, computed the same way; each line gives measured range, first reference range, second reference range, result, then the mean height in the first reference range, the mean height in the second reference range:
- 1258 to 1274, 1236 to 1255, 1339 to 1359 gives 1.73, 183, 228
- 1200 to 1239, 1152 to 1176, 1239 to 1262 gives -0.64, 174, 180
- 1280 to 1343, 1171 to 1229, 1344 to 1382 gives 4.04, 180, 226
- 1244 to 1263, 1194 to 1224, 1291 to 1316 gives 0.44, 176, 191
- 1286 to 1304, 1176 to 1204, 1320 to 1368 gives 2.84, 182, 222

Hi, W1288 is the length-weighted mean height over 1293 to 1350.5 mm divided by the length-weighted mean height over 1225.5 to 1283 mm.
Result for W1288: 1.2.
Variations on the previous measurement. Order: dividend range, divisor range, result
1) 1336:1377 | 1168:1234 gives 1.25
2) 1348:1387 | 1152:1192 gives 1.27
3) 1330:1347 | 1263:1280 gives 1.32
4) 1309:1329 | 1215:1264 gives 1.14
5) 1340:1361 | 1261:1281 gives 1.34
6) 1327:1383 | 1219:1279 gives 1.25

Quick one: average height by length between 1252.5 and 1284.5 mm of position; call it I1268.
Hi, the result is 173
